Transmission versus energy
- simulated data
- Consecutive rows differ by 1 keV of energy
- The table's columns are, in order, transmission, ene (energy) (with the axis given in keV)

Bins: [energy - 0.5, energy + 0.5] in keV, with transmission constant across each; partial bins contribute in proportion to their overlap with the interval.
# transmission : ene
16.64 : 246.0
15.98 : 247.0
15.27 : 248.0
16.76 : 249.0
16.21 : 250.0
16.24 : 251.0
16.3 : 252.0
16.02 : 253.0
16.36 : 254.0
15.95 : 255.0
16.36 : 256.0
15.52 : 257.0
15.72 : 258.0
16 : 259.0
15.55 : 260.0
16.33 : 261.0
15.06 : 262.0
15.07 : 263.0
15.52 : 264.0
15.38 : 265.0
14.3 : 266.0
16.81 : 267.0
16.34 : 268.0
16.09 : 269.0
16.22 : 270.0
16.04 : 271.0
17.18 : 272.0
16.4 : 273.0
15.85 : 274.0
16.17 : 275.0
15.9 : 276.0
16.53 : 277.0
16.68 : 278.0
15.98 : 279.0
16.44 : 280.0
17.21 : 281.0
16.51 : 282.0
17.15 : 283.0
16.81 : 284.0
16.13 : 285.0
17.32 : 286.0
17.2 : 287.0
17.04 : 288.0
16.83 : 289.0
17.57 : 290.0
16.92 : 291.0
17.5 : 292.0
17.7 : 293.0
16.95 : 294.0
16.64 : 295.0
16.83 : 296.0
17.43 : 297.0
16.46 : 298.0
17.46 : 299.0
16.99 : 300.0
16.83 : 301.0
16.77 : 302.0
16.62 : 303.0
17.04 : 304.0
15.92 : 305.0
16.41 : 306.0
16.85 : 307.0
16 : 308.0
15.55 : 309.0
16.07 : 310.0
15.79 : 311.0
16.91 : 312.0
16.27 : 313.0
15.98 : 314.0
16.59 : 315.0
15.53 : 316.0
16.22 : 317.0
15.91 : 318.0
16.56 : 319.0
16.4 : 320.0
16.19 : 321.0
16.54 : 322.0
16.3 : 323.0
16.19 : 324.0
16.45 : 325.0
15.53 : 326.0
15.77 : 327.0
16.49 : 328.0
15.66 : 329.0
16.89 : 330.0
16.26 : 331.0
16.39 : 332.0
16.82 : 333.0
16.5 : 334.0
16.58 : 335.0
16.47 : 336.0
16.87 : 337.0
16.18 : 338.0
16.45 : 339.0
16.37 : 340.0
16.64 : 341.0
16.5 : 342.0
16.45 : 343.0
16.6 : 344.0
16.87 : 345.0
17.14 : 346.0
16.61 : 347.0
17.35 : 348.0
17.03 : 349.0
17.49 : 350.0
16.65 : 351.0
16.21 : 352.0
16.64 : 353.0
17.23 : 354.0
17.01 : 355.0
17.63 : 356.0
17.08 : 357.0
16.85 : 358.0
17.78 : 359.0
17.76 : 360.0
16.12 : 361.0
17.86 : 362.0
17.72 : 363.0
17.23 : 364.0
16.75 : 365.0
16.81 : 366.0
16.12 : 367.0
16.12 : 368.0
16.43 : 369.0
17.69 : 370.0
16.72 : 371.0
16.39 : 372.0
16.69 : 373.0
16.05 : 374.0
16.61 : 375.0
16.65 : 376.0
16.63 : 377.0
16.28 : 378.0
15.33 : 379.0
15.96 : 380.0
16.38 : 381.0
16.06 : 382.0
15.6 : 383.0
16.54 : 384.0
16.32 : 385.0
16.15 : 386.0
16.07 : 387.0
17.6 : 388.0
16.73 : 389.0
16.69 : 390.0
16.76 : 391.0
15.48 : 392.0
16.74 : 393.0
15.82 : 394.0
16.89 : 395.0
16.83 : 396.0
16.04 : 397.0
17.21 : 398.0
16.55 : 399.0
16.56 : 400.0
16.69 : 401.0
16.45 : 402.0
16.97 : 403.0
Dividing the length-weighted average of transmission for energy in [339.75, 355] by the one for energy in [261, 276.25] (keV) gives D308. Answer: 1.06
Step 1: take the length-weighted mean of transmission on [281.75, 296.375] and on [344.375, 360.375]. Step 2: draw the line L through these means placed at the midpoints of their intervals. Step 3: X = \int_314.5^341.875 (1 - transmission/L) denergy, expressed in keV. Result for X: 1.2 keV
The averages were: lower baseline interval 17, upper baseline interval 17.1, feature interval 16.3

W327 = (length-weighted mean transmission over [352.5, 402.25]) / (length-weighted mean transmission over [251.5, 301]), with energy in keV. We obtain 1.01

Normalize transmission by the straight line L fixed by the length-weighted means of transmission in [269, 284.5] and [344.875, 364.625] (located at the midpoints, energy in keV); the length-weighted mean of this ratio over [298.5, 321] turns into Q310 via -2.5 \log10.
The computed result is 0.02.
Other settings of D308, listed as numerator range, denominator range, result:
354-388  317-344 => 1.02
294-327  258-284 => 1.02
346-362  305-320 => 1.05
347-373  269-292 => 1.02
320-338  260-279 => 1.02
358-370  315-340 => 1.04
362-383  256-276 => 1.04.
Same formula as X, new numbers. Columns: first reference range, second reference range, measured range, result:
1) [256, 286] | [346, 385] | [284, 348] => -0.6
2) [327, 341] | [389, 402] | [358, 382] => -0.3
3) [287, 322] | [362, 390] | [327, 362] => -0.4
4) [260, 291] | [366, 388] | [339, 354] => -0.4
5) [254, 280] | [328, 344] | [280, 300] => -1.1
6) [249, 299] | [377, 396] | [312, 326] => 0.1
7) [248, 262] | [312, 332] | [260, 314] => -1.2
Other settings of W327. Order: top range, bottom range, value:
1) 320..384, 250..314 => 1.01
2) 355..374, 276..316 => 1.02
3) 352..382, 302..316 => 1.03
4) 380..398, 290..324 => 0.99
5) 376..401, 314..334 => 1.01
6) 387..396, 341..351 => 0.98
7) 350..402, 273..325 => 1.00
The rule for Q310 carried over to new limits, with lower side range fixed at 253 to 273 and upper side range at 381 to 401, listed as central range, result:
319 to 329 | -0.002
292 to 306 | -0.056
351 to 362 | -0.048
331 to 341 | -0.019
